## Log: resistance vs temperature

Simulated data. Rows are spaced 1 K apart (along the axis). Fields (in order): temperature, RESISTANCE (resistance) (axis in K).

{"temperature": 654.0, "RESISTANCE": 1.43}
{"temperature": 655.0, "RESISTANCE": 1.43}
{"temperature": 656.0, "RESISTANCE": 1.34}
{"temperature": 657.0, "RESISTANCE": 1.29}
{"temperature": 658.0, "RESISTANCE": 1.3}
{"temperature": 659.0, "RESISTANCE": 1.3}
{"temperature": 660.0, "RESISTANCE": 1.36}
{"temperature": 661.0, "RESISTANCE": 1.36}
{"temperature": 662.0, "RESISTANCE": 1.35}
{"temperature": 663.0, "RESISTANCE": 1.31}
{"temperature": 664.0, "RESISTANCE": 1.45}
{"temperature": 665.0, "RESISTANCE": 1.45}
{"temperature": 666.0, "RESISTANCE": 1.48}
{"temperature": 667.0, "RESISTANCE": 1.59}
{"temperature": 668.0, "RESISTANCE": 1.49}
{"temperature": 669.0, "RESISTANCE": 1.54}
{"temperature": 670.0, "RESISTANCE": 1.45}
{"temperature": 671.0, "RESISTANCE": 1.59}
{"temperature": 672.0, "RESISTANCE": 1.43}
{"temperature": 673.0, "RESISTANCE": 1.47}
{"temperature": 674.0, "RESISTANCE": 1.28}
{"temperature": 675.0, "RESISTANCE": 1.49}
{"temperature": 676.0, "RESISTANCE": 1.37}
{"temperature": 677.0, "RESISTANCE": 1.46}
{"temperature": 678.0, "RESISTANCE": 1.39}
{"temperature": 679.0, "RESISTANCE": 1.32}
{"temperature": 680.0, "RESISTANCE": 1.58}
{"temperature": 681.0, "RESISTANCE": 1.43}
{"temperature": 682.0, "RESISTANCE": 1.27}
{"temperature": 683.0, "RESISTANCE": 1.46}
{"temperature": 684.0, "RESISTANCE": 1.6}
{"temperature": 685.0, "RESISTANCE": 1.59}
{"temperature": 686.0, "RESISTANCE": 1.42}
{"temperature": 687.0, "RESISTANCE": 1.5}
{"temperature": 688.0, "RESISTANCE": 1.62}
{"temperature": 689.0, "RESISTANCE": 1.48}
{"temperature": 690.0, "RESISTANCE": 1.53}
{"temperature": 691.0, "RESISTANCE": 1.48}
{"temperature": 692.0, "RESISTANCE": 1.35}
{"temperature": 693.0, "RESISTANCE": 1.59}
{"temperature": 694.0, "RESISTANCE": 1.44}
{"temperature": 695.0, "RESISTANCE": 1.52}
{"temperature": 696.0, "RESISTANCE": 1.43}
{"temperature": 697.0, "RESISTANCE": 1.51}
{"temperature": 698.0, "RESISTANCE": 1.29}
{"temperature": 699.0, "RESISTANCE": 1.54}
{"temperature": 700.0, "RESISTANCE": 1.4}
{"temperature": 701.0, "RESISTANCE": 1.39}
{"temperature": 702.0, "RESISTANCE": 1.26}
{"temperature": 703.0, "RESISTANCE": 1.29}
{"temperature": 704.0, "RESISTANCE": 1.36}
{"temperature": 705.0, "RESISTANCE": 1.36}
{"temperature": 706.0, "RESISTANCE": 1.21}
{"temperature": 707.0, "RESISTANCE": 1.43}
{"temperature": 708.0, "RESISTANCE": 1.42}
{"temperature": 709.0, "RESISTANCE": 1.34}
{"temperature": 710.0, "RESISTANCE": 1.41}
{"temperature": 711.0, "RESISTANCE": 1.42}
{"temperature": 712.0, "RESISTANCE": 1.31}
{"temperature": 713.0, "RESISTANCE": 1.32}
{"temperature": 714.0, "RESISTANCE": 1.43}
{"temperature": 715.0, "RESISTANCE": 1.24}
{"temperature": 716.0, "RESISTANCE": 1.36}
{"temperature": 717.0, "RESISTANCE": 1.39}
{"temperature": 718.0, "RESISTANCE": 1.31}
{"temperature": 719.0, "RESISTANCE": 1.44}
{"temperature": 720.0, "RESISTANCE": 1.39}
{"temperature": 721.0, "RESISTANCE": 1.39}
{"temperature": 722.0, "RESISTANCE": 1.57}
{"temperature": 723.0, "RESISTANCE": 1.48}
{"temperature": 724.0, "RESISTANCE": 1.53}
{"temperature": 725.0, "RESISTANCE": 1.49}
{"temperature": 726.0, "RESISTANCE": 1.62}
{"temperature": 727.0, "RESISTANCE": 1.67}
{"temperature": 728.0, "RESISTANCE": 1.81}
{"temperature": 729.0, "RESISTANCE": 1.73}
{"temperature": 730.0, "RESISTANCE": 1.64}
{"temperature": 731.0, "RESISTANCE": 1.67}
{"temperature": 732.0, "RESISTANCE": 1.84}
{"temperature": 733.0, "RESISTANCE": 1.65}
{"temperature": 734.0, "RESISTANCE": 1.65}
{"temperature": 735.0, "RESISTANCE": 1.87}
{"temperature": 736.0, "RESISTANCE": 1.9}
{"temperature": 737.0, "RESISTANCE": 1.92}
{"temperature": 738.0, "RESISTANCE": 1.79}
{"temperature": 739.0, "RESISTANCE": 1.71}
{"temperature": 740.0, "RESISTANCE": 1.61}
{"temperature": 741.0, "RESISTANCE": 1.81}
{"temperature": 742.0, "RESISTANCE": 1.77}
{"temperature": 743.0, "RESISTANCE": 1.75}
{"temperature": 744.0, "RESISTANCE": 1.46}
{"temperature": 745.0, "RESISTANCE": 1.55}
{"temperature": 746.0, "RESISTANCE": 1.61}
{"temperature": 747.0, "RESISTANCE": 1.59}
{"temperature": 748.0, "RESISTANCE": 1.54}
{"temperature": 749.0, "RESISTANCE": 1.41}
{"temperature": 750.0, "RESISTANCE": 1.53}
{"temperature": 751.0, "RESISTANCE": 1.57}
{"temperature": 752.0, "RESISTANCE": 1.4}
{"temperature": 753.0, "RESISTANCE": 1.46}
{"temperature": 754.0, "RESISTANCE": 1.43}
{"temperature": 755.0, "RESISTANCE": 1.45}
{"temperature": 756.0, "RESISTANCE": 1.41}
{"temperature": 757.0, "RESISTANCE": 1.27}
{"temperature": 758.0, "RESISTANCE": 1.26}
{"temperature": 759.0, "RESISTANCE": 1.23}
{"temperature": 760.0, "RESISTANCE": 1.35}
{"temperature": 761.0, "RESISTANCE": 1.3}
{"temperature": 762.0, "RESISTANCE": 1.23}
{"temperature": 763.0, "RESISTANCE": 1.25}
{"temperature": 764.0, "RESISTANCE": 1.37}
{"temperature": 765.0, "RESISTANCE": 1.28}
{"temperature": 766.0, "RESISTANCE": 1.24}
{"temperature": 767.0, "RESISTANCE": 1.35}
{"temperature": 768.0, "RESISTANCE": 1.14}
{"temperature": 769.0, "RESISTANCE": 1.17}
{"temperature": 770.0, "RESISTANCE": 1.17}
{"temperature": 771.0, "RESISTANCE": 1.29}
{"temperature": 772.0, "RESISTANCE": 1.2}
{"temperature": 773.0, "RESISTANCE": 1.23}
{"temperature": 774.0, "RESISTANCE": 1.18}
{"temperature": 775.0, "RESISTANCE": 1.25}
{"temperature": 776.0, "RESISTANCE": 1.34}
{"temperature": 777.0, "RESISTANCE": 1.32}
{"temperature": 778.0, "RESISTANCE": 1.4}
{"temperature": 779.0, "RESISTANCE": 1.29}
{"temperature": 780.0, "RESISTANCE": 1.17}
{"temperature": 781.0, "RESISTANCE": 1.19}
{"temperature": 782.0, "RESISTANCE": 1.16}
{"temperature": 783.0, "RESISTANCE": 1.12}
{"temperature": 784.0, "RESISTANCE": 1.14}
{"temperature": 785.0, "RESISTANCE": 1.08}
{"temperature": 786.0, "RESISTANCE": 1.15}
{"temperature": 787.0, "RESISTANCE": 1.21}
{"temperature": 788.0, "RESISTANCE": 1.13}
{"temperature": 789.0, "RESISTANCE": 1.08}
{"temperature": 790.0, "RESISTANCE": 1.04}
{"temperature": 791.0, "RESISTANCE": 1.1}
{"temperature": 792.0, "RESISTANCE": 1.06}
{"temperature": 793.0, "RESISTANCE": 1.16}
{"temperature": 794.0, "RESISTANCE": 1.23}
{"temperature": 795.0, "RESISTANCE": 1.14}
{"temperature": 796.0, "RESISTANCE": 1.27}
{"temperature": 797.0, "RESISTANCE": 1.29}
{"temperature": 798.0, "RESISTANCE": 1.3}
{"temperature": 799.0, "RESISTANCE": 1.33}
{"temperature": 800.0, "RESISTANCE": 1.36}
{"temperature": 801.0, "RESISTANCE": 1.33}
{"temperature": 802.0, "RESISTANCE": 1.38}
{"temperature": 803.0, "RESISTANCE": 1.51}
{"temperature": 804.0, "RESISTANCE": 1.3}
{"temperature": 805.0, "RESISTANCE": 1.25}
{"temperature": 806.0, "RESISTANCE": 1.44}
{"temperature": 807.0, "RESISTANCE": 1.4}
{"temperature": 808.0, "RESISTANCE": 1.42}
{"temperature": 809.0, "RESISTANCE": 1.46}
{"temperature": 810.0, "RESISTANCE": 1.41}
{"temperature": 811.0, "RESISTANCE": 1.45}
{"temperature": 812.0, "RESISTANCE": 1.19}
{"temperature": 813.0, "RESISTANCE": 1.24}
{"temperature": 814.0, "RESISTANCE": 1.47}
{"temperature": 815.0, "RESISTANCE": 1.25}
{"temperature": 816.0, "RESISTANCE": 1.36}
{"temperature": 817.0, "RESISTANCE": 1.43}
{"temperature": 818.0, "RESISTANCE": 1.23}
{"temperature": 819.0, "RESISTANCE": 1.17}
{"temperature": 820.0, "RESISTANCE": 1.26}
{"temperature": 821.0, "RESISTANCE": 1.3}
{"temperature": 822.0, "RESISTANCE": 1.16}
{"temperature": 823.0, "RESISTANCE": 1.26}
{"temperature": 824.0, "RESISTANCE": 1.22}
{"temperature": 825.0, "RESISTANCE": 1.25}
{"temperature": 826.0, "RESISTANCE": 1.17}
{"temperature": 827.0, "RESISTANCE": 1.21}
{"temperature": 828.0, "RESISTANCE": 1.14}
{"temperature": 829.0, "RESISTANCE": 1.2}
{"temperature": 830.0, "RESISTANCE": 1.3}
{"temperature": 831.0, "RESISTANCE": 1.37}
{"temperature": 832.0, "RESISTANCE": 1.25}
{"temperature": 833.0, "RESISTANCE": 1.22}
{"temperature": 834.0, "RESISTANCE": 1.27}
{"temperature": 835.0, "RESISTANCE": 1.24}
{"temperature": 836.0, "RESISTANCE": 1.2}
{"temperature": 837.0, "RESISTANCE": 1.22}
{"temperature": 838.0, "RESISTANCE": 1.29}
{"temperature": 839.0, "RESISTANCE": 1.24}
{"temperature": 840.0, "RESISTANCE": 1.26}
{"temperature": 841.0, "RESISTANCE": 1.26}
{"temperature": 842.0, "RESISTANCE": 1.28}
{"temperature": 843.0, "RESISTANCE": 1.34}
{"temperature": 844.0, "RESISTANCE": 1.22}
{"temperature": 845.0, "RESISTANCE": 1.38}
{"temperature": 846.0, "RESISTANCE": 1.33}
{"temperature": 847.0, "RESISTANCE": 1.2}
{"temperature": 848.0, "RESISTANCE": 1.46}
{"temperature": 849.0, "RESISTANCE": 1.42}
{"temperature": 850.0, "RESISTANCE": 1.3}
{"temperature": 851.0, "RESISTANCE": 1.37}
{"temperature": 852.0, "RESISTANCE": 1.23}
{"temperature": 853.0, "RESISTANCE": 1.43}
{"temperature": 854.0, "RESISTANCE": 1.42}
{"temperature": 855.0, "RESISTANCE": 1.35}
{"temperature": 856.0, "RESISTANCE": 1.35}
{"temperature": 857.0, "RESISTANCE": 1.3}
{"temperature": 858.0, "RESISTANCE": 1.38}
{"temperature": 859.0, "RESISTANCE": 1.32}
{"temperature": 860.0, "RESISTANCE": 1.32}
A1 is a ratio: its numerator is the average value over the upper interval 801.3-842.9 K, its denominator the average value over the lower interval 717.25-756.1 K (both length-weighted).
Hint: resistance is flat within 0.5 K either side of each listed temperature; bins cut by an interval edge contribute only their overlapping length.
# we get 0.8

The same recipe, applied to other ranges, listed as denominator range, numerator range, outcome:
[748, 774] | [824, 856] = 0.97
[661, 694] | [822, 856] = 0.88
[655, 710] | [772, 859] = 0.89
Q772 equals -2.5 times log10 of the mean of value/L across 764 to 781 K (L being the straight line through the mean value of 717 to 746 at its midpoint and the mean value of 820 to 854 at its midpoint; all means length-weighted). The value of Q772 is 0.19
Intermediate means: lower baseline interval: 1.64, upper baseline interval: 1.27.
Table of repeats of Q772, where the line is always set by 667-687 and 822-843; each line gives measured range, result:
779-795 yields 0.148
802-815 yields -0.080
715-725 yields -0.018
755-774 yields 0.060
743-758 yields -0.093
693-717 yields 0.029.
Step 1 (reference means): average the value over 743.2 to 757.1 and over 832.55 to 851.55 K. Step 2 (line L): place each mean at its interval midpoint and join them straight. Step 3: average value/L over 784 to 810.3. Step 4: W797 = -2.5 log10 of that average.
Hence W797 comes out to 0.10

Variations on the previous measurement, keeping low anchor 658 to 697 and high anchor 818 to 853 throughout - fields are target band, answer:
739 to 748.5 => -0.190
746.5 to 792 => 0.059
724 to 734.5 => -0.198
